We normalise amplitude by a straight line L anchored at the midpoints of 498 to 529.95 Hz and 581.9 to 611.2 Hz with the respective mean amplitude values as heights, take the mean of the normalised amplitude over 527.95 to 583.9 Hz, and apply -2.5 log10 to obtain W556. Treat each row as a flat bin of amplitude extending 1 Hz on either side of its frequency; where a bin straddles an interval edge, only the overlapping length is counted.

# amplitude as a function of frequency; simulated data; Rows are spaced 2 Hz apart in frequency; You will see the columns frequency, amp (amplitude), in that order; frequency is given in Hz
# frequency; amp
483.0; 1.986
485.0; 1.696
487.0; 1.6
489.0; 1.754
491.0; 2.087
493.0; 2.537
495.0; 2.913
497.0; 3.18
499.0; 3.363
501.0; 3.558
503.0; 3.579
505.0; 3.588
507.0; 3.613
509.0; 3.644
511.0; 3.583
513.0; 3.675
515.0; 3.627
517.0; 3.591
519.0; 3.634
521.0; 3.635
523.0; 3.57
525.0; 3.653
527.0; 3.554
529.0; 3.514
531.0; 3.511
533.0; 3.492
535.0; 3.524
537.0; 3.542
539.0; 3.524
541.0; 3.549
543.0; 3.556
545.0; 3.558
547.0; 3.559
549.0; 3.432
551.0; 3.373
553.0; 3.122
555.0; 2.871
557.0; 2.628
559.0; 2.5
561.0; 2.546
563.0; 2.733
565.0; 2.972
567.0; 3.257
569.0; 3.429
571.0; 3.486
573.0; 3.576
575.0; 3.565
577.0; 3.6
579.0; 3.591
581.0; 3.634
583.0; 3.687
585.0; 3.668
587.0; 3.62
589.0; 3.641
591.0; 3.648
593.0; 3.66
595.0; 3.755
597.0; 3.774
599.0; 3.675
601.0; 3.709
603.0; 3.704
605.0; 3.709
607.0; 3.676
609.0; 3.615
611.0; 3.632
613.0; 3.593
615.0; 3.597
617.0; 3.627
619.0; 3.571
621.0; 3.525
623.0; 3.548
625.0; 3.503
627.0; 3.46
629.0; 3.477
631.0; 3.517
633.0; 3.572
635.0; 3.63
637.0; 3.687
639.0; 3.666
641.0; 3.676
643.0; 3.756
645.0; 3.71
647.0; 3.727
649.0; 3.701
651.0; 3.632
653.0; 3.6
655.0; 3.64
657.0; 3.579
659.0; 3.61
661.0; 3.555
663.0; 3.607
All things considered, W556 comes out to 0.09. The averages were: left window 3.59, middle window 3.33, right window 3.68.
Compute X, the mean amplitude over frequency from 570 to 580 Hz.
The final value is 3.56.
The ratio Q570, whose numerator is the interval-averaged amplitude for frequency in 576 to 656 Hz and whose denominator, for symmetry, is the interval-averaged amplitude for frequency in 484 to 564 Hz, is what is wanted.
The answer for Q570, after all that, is 1.13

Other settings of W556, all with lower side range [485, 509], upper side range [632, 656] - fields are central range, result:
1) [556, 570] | 0.13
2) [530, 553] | -0.13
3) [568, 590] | -0.09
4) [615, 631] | 0.01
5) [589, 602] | -0.09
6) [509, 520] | -0.22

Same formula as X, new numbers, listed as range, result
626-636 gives 3.53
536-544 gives 3.54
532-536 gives 3.51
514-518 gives 3.61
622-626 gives 3.53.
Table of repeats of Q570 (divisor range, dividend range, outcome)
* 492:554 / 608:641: 1.03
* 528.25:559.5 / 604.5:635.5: 1.07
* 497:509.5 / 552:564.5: 0.78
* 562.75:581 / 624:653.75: 1.07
